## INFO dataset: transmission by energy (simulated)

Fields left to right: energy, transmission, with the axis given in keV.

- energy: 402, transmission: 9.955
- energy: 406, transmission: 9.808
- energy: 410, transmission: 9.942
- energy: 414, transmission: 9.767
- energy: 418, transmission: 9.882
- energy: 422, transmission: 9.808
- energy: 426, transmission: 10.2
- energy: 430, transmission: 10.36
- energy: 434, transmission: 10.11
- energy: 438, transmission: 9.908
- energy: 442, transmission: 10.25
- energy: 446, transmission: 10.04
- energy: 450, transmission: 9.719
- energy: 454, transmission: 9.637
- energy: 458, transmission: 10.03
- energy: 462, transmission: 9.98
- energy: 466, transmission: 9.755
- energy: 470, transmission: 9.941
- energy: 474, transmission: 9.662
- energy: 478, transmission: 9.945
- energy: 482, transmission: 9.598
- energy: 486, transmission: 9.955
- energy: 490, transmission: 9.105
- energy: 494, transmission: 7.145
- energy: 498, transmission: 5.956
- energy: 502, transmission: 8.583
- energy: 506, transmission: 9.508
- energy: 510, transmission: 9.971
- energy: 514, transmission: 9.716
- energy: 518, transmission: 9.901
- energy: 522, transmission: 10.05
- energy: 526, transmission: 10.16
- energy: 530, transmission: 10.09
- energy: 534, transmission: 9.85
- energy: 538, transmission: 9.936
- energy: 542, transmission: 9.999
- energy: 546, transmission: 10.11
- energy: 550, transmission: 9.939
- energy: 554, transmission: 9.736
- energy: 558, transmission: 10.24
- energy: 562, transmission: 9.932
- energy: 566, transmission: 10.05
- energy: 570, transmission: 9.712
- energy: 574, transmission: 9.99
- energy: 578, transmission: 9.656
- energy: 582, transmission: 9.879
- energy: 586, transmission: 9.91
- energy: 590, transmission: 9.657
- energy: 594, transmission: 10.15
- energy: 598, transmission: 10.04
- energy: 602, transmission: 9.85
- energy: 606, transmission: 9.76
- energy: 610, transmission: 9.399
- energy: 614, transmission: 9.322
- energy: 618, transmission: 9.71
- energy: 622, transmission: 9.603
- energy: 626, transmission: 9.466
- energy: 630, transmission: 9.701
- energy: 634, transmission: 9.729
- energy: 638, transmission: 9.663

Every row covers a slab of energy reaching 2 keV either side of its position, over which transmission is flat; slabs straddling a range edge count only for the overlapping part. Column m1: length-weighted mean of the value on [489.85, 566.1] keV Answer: 9.49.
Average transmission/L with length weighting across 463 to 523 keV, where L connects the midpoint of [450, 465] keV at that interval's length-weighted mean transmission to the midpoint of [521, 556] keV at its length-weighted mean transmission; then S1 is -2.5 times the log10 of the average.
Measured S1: 0.07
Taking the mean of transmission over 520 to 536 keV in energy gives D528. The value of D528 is 10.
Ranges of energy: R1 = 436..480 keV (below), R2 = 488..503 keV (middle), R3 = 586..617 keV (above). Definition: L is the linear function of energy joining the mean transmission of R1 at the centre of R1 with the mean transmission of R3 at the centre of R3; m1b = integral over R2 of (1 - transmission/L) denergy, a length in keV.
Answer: 3.4 keV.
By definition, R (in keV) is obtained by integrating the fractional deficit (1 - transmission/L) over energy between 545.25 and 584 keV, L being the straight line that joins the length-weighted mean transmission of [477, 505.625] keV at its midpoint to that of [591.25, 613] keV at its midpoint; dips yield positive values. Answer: -2.1 keV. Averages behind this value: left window 8.62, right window 9.81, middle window 9.92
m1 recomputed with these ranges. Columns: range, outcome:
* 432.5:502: 9.43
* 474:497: 9.06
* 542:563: 9.99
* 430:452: 10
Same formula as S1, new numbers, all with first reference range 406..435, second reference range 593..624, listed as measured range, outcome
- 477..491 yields 0.03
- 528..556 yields -0.02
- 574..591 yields -0.01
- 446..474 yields 0.01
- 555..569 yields -0.03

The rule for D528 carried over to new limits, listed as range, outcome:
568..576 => 9.85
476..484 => 9.77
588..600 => 9.95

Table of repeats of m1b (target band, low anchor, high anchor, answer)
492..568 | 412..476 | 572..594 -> 2.8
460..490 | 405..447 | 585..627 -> 0.4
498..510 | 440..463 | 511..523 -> 1.5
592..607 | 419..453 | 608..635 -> -0.5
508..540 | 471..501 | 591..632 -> -3.1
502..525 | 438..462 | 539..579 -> 0.5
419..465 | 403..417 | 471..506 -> -2.8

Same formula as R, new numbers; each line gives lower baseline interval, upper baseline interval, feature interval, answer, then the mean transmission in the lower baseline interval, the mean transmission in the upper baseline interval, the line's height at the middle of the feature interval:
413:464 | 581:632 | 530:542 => -0.14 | 9.98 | 9.72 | 9.83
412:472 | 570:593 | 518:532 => -0.27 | 9.96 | 9.82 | 9.88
